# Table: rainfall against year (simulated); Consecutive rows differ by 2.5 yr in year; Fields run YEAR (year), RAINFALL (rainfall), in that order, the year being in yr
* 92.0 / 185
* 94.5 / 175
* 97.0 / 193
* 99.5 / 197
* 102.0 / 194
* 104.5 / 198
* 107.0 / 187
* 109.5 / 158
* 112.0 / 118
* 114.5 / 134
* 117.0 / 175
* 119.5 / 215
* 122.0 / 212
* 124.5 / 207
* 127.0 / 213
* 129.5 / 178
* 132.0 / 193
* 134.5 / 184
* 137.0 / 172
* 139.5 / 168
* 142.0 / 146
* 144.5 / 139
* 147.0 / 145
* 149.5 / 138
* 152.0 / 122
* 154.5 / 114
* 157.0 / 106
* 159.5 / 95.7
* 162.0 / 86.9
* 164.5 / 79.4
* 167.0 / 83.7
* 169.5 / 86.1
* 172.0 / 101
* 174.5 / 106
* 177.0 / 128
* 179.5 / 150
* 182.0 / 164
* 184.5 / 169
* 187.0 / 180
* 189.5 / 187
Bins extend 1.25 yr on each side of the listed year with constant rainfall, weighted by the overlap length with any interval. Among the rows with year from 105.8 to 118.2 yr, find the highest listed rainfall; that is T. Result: 187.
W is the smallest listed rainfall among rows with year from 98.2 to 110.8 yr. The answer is 158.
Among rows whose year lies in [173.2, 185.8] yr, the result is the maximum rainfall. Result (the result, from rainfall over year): 169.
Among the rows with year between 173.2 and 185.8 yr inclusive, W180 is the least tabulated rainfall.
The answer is 106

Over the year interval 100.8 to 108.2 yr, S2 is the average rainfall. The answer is 193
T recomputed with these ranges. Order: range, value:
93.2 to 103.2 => 197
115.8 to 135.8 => 215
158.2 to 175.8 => 106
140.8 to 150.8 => 146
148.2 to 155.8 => 138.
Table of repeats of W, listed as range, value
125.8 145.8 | 139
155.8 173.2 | 79.4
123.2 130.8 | 178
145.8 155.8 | 114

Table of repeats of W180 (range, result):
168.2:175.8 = 86.1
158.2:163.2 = 86.9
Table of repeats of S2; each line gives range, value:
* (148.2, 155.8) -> 125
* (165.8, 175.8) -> 94.4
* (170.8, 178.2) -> 112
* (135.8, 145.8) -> 156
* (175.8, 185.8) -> 153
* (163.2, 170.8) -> 83.2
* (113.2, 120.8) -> 175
